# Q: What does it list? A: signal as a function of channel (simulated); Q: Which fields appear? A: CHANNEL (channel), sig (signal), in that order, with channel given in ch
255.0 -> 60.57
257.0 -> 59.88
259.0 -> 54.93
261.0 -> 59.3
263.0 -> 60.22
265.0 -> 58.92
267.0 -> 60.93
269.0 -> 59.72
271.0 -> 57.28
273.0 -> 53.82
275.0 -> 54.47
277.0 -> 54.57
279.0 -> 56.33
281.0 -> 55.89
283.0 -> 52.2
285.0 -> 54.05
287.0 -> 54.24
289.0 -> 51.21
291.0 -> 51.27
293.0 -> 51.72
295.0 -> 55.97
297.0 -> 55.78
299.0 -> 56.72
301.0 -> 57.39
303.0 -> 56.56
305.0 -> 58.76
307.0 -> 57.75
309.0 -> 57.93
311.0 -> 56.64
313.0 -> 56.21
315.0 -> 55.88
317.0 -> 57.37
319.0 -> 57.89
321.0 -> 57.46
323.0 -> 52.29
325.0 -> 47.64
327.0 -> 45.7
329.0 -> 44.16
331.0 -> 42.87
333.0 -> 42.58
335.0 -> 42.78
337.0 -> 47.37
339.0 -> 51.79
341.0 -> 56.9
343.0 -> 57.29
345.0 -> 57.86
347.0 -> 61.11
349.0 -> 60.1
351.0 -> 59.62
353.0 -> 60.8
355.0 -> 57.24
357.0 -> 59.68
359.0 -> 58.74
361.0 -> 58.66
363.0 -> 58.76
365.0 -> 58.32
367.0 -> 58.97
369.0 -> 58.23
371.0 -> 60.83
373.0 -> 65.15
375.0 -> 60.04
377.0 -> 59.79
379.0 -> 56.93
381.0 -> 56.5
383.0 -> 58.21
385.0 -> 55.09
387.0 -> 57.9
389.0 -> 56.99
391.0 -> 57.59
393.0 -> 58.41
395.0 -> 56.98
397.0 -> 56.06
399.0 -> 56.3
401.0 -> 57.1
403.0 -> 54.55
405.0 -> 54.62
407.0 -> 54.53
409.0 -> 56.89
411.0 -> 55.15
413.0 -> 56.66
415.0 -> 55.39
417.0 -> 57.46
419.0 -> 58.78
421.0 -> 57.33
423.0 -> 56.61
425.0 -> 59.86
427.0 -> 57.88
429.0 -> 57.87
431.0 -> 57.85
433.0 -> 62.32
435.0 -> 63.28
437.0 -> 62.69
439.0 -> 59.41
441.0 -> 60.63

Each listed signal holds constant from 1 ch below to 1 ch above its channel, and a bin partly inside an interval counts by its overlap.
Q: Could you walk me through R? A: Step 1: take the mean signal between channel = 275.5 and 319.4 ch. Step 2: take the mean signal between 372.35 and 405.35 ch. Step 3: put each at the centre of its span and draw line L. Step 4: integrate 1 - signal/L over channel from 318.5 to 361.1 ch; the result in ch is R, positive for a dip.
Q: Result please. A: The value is 2.2 ch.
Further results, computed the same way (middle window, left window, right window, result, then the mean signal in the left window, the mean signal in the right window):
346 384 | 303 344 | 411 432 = -3.3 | 52.5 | 57.5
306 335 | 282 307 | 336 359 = 2.1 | 54.8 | 57.3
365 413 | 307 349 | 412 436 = -1.0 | 52.8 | 58.4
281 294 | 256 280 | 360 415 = 1.1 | 57.5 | 57.6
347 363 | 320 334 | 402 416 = -2.9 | 47.5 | 55.4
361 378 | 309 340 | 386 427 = -1.8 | 50.8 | 56.8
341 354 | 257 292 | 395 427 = -0.7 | 56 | 56.5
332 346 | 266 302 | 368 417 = 1.3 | 55.2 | 57.3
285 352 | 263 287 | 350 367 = 4.4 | 56.3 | 59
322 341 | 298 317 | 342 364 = 3.7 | 57.1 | 59.1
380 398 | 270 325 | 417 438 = 0.3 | 55.3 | 59.4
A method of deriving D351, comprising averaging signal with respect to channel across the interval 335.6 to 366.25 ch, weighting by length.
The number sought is 57.4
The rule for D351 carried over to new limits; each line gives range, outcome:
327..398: 56.1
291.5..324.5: 56.2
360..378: 59.9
